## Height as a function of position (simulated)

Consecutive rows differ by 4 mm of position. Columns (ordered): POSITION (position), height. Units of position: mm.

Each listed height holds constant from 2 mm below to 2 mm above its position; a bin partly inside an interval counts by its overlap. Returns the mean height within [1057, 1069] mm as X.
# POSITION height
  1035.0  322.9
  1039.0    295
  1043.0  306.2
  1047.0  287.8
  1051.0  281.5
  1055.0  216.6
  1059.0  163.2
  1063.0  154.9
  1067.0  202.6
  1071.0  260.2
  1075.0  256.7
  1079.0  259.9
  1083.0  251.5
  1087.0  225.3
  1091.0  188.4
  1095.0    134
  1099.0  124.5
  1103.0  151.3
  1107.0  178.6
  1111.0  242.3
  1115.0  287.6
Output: 174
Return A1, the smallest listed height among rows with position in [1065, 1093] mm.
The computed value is 188.4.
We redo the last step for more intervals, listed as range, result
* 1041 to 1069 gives 154.9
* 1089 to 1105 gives 124.5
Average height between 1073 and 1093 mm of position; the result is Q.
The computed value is 236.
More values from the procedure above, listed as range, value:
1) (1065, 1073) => 231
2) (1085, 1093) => 207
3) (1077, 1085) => 256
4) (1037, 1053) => 293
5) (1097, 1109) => 151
